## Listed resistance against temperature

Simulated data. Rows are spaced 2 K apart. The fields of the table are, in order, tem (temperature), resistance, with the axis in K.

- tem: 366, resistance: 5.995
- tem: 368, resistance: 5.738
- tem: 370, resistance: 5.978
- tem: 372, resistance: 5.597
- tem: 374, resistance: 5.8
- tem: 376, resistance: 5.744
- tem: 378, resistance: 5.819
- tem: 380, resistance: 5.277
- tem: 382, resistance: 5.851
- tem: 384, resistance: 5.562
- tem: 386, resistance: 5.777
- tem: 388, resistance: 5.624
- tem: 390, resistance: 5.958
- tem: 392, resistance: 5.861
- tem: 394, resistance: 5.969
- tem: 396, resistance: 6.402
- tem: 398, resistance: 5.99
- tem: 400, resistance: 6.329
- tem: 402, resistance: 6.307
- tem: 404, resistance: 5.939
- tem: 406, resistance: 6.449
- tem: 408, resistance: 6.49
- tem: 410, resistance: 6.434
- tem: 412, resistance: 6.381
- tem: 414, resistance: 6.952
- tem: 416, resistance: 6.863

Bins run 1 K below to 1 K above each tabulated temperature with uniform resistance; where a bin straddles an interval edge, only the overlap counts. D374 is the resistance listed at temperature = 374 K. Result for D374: 5.8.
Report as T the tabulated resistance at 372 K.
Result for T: 5.597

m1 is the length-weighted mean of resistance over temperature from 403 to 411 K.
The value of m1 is 6.33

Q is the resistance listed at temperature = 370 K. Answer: 5.978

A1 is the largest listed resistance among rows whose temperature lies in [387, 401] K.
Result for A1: 6.402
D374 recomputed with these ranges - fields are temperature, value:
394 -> 5.969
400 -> 6.329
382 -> 5.851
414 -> 6.952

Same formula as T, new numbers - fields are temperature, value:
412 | 6.381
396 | 6.402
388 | 5.624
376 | 5.744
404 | 5.939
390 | 5.958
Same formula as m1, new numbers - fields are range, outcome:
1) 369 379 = 5.79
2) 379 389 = 5.62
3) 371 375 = 5.7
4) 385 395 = 5.84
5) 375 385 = 5.65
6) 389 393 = 5.91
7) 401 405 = 6.12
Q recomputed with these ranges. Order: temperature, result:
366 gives 5.995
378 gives 5.819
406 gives 6.449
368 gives 5.738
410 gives 6.434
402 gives 6.307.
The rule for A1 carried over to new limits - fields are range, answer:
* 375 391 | 5.958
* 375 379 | 5.819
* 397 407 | 6.449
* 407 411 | 6.49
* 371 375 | 5.8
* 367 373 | 5.978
